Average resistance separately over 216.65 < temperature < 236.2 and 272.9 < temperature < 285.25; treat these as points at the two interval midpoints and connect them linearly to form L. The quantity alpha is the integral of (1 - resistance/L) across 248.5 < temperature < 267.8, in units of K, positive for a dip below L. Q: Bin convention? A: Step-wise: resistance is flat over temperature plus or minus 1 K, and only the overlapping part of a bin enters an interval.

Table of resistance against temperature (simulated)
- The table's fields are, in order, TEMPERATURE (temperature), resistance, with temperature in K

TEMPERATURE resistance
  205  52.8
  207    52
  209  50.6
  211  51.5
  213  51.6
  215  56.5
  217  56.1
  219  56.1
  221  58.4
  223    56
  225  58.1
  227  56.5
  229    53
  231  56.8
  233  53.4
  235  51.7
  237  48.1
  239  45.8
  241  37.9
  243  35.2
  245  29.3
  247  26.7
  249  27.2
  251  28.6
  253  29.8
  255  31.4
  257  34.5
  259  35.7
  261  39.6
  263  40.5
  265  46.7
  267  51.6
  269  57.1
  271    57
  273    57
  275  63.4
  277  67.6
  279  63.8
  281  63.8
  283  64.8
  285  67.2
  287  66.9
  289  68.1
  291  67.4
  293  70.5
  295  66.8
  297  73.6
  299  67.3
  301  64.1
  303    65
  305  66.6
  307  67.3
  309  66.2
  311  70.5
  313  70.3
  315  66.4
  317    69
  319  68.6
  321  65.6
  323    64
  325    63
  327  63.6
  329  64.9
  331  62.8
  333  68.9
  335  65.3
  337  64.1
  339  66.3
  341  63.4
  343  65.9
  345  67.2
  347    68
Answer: 7.70 K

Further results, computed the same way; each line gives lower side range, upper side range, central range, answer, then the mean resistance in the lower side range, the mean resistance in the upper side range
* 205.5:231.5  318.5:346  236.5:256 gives 8.0 K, 54.8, 65.2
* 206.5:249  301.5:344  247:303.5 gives 3.8 K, 49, 66.1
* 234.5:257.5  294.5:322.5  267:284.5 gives -3.7 K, 35.2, 67.6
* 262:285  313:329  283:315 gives -2.8 K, 58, 66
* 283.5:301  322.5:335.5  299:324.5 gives -0.2 K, 68.1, 64.6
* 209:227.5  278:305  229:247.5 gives 4.6 K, 55.3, 66.9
